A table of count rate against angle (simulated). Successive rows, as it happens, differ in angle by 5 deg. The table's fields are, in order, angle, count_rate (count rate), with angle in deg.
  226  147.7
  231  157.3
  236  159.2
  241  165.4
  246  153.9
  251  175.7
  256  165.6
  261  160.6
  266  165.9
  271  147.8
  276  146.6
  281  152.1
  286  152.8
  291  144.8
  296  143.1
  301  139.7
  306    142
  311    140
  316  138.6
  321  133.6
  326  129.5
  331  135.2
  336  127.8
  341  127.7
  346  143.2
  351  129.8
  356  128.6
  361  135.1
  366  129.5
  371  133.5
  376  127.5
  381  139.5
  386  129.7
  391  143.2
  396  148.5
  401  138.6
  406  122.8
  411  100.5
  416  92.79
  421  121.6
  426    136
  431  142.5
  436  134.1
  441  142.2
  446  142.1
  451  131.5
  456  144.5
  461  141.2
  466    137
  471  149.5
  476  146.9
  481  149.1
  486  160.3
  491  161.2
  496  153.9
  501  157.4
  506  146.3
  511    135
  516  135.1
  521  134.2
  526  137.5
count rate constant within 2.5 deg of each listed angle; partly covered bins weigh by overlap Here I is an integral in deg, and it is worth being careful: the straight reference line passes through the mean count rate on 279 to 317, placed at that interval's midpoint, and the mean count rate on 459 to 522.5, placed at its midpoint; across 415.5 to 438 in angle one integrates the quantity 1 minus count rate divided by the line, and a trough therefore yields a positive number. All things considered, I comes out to 2.77 deg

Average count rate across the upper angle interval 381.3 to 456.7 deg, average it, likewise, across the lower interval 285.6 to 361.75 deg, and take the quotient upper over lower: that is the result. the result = 1.0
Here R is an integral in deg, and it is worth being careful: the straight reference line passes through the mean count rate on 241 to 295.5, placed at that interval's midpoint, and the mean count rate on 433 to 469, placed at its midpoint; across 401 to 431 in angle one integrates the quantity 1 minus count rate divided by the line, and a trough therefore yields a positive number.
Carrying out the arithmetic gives 4.93 deg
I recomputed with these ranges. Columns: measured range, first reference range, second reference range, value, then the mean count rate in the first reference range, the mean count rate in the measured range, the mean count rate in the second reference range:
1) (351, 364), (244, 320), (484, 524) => 1.6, 151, 131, 148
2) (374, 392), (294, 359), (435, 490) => 0.6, 135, 134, 144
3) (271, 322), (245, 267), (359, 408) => 3.8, 165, 144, 135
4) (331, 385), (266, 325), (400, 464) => 2.1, 144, 132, 130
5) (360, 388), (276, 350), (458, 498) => 2.1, 139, 132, 150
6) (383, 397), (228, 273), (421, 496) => 0.9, 161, 140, 144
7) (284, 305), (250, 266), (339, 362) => 1.2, 166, 145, 133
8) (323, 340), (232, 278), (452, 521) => 2.7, 160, 131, 147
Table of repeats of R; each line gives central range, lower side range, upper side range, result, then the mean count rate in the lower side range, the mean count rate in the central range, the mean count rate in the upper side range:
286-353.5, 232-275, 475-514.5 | 9.04 deg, 161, 137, 151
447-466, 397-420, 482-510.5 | -0.28 deg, 116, 139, 154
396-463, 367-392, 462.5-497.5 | 5.52 deg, 134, 131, 151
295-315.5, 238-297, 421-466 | 1.58 deg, 157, 141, 138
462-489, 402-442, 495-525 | -2.58 deg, 124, 148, 143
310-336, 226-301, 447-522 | 3.16 deg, 156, 134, 146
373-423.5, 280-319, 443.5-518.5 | 6.42 deg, 144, 127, 146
